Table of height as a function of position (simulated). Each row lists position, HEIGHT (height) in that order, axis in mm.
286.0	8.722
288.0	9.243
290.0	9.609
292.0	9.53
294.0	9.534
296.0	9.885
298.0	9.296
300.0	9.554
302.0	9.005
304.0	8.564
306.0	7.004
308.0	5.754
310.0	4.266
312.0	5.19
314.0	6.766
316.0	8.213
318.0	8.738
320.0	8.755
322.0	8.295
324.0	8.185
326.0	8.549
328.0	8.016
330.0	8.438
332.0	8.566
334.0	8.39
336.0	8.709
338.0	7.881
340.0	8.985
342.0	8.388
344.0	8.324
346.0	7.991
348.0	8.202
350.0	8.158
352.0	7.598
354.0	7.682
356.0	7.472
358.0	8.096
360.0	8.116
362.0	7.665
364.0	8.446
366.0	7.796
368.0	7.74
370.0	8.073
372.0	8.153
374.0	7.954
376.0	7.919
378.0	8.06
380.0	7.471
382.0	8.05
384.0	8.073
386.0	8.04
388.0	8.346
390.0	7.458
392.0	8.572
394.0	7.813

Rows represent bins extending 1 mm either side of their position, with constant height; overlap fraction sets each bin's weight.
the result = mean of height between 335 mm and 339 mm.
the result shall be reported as 8.29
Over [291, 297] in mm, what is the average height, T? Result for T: 9.65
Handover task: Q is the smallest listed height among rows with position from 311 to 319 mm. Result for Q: 5.19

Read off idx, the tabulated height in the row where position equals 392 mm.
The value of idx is 8.572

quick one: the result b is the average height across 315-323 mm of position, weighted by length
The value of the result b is 8.5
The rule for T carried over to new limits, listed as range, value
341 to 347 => 8.23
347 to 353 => 7.99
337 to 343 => 8.42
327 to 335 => 8.35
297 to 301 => 9.43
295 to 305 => 9.26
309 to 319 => 6.63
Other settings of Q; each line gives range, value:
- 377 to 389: 7.471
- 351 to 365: 7.472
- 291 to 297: 9.53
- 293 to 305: 8.564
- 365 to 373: 7.74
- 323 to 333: 8.016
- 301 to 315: 4.266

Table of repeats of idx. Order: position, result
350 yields 8.158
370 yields 8.073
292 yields 9.53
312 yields 5.19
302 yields 9.005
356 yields 7.472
